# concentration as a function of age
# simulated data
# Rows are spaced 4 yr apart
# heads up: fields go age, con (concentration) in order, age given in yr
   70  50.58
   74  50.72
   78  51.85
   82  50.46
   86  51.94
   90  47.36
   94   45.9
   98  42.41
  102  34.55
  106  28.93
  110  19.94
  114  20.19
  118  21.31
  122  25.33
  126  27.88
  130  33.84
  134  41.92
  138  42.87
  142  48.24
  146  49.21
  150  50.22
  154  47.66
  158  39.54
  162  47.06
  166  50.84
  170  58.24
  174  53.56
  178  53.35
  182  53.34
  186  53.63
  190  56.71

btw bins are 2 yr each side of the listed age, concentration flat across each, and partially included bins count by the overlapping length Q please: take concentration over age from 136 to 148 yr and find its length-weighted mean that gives 46.8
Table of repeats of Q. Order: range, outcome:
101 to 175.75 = 39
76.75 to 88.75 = 51.1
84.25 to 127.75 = 33.2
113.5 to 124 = 22.6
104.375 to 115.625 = 22.9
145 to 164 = 46.6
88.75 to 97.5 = 45.8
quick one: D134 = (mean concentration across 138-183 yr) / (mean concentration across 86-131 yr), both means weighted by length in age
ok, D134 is 1.5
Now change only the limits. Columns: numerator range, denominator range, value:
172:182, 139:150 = 1.10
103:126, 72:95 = 0.48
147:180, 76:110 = 1.17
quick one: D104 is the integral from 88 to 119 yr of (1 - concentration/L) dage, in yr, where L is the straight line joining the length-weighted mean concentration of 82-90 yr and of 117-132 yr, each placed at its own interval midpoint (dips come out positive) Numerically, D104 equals 6.1 yr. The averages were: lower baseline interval 50.4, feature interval 32.9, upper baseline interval 27.5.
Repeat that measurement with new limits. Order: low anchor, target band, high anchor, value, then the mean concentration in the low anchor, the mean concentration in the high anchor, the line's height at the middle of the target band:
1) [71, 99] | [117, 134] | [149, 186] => 7.0 yr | 49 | 50.6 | 49.8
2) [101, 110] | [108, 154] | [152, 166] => 3.1 yr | 28.8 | 45.6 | 36.8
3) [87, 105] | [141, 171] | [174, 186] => 1.0 yr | 42.3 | 53.4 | 50.3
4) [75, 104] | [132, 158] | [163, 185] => 2.5 yr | 46.5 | 53.5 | 51.1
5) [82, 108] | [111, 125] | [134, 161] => 6.8 yr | 42.5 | 46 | 44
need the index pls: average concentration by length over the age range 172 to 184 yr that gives 53.4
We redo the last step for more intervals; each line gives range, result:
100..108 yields 31.7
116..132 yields 27.1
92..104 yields 41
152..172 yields 48.7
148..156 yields 48.9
